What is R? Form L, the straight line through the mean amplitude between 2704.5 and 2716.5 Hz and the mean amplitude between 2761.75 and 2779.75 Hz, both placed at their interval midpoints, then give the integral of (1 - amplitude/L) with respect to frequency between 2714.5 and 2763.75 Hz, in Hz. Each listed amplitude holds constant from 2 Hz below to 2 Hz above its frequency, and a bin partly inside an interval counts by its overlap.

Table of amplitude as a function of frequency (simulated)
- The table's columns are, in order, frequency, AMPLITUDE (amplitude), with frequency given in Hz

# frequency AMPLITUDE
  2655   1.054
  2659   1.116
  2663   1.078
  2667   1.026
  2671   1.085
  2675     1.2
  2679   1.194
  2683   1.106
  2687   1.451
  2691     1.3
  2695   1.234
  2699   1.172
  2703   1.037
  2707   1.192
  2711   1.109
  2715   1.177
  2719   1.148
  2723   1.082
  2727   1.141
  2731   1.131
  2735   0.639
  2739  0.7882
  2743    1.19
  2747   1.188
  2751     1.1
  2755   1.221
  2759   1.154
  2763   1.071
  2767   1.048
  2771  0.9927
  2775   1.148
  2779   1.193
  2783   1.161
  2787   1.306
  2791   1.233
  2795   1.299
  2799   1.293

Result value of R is 1.9 Hz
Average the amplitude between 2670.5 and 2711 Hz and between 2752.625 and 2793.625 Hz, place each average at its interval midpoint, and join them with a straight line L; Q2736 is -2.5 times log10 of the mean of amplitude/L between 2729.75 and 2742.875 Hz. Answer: 0.31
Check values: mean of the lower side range 1.2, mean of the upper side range 1.15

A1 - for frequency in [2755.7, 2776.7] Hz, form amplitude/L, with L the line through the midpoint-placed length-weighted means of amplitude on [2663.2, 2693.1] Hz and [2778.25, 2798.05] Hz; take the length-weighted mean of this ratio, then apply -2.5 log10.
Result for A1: 0.13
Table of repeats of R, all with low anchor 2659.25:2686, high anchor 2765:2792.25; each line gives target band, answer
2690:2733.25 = -0.5 Hz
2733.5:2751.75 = 2.6 Hz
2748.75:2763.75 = 0.1 Hz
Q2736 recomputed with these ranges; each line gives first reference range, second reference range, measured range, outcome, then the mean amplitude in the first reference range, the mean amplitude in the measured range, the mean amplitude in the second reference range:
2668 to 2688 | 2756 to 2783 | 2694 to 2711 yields 0.016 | 1.19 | 1.15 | 1.11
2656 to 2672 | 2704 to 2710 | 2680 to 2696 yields -0.139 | 1.07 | 1.27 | 1.15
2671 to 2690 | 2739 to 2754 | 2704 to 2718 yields 0.022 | 1.22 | 1.15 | 1.11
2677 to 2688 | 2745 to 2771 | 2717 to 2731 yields 0.043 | 1.23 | 1.12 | 1.12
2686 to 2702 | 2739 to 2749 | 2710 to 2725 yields 0.057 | 1.26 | 1.13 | 1.11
